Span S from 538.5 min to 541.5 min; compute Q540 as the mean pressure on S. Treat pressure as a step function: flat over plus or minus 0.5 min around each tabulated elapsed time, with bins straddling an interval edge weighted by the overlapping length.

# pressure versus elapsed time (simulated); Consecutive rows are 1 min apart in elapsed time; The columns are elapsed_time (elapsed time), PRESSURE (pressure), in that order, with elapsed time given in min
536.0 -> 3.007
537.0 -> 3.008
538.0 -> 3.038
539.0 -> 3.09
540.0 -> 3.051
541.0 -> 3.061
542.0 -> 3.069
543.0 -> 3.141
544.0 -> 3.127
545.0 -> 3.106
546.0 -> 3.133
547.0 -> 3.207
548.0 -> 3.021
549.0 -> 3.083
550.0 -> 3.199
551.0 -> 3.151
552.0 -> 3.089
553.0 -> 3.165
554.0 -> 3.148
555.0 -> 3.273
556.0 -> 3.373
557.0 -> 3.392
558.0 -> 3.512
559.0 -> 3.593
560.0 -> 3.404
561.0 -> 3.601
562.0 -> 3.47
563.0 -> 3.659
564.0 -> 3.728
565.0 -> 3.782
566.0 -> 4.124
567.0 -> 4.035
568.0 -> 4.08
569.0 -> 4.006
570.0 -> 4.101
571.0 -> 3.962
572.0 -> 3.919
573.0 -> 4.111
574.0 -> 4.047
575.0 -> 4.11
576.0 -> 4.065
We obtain 3.07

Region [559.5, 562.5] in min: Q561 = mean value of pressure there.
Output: 3.49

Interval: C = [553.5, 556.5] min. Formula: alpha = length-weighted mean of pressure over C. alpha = 3.26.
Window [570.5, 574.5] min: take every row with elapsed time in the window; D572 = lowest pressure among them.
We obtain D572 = 3.919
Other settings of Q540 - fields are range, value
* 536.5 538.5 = 3.02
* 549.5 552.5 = 3.15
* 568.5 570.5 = 4.05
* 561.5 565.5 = 3.66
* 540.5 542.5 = 3.06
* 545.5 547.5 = 3.17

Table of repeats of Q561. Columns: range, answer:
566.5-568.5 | 4.06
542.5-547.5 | 3.14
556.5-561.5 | 3.5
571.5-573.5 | 4.01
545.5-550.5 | 3.13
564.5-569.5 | 4.01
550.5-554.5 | 3.14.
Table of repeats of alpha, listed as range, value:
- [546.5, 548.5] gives 3.11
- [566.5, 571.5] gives 4.04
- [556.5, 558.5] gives 3.45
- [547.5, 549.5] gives 3.05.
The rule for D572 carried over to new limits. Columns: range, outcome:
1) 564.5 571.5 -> 3.782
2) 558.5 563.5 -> 3.404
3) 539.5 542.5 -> 3.051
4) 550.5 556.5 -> 3.089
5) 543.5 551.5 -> 3.021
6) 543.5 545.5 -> 3.106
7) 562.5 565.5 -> 3.659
